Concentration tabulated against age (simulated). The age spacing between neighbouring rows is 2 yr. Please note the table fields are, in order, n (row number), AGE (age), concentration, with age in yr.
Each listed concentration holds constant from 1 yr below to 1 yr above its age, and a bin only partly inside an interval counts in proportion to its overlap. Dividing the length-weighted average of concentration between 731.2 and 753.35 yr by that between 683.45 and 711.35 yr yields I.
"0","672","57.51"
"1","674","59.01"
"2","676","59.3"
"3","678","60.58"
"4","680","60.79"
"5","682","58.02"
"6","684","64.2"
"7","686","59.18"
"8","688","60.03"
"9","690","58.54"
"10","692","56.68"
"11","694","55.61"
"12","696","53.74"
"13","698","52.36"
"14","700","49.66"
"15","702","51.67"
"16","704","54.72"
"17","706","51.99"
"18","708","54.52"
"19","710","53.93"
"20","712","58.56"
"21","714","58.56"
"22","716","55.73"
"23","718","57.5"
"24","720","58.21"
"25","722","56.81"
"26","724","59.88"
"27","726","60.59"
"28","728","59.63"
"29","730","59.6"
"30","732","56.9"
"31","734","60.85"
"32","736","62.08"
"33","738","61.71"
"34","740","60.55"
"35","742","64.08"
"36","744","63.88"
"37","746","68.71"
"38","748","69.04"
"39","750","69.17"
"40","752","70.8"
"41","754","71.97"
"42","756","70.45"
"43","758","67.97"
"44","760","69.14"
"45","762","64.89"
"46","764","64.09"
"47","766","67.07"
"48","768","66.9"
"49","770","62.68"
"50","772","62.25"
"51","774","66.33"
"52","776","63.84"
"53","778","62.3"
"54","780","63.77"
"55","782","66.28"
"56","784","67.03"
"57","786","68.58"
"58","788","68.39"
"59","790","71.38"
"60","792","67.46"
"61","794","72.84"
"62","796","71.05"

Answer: 1.17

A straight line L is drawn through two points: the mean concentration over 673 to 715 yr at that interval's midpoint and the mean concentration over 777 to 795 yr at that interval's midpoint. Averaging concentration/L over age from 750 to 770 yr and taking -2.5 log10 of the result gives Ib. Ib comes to -0.06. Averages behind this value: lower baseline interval 56.7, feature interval 67.9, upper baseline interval 67.6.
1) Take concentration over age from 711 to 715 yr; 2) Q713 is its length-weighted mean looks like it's 58.6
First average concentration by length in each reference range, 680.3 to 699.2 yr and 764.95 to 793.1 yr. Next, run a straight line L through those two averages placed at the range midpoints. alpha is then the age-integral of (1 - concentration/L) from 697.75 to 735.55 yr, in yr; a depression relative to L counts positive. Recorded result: 2.28 yr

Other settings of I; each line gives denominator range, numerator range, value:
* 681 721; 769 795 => 1.18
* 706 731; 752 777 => 1.16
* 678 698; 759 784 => 1.12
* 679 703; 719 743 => 1.06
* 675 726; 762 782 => 1.13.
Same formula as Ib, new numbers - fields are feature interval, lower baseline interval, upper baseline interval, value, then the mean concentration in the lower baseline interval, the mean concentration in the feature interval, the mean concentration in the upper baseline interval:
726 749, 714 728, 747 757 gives 0.04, 58.3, 62.4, 70.3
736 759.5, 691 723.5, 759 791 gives -0.09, 55.1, 66.9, 65.9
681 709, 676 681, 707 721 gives 0.06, 60.4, 55.8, 56.7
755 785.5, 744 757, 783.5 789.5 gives 0.05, 69.6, 65.7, 68.4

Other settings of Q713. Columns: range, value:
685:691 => 59.2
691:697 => 55.3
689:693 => 57.6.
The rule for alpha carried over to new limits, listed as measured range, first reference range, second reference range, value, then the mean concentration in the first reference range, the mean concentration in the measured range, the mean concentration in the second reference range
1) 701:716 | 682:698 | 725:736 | 1.0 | 57.9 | 54.9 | 59.7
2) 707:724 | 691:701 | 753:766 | 0.3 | 53.6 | 56.9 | 68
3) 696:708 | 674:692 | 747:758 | 2.0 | 59.8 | 52.4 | 70.1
